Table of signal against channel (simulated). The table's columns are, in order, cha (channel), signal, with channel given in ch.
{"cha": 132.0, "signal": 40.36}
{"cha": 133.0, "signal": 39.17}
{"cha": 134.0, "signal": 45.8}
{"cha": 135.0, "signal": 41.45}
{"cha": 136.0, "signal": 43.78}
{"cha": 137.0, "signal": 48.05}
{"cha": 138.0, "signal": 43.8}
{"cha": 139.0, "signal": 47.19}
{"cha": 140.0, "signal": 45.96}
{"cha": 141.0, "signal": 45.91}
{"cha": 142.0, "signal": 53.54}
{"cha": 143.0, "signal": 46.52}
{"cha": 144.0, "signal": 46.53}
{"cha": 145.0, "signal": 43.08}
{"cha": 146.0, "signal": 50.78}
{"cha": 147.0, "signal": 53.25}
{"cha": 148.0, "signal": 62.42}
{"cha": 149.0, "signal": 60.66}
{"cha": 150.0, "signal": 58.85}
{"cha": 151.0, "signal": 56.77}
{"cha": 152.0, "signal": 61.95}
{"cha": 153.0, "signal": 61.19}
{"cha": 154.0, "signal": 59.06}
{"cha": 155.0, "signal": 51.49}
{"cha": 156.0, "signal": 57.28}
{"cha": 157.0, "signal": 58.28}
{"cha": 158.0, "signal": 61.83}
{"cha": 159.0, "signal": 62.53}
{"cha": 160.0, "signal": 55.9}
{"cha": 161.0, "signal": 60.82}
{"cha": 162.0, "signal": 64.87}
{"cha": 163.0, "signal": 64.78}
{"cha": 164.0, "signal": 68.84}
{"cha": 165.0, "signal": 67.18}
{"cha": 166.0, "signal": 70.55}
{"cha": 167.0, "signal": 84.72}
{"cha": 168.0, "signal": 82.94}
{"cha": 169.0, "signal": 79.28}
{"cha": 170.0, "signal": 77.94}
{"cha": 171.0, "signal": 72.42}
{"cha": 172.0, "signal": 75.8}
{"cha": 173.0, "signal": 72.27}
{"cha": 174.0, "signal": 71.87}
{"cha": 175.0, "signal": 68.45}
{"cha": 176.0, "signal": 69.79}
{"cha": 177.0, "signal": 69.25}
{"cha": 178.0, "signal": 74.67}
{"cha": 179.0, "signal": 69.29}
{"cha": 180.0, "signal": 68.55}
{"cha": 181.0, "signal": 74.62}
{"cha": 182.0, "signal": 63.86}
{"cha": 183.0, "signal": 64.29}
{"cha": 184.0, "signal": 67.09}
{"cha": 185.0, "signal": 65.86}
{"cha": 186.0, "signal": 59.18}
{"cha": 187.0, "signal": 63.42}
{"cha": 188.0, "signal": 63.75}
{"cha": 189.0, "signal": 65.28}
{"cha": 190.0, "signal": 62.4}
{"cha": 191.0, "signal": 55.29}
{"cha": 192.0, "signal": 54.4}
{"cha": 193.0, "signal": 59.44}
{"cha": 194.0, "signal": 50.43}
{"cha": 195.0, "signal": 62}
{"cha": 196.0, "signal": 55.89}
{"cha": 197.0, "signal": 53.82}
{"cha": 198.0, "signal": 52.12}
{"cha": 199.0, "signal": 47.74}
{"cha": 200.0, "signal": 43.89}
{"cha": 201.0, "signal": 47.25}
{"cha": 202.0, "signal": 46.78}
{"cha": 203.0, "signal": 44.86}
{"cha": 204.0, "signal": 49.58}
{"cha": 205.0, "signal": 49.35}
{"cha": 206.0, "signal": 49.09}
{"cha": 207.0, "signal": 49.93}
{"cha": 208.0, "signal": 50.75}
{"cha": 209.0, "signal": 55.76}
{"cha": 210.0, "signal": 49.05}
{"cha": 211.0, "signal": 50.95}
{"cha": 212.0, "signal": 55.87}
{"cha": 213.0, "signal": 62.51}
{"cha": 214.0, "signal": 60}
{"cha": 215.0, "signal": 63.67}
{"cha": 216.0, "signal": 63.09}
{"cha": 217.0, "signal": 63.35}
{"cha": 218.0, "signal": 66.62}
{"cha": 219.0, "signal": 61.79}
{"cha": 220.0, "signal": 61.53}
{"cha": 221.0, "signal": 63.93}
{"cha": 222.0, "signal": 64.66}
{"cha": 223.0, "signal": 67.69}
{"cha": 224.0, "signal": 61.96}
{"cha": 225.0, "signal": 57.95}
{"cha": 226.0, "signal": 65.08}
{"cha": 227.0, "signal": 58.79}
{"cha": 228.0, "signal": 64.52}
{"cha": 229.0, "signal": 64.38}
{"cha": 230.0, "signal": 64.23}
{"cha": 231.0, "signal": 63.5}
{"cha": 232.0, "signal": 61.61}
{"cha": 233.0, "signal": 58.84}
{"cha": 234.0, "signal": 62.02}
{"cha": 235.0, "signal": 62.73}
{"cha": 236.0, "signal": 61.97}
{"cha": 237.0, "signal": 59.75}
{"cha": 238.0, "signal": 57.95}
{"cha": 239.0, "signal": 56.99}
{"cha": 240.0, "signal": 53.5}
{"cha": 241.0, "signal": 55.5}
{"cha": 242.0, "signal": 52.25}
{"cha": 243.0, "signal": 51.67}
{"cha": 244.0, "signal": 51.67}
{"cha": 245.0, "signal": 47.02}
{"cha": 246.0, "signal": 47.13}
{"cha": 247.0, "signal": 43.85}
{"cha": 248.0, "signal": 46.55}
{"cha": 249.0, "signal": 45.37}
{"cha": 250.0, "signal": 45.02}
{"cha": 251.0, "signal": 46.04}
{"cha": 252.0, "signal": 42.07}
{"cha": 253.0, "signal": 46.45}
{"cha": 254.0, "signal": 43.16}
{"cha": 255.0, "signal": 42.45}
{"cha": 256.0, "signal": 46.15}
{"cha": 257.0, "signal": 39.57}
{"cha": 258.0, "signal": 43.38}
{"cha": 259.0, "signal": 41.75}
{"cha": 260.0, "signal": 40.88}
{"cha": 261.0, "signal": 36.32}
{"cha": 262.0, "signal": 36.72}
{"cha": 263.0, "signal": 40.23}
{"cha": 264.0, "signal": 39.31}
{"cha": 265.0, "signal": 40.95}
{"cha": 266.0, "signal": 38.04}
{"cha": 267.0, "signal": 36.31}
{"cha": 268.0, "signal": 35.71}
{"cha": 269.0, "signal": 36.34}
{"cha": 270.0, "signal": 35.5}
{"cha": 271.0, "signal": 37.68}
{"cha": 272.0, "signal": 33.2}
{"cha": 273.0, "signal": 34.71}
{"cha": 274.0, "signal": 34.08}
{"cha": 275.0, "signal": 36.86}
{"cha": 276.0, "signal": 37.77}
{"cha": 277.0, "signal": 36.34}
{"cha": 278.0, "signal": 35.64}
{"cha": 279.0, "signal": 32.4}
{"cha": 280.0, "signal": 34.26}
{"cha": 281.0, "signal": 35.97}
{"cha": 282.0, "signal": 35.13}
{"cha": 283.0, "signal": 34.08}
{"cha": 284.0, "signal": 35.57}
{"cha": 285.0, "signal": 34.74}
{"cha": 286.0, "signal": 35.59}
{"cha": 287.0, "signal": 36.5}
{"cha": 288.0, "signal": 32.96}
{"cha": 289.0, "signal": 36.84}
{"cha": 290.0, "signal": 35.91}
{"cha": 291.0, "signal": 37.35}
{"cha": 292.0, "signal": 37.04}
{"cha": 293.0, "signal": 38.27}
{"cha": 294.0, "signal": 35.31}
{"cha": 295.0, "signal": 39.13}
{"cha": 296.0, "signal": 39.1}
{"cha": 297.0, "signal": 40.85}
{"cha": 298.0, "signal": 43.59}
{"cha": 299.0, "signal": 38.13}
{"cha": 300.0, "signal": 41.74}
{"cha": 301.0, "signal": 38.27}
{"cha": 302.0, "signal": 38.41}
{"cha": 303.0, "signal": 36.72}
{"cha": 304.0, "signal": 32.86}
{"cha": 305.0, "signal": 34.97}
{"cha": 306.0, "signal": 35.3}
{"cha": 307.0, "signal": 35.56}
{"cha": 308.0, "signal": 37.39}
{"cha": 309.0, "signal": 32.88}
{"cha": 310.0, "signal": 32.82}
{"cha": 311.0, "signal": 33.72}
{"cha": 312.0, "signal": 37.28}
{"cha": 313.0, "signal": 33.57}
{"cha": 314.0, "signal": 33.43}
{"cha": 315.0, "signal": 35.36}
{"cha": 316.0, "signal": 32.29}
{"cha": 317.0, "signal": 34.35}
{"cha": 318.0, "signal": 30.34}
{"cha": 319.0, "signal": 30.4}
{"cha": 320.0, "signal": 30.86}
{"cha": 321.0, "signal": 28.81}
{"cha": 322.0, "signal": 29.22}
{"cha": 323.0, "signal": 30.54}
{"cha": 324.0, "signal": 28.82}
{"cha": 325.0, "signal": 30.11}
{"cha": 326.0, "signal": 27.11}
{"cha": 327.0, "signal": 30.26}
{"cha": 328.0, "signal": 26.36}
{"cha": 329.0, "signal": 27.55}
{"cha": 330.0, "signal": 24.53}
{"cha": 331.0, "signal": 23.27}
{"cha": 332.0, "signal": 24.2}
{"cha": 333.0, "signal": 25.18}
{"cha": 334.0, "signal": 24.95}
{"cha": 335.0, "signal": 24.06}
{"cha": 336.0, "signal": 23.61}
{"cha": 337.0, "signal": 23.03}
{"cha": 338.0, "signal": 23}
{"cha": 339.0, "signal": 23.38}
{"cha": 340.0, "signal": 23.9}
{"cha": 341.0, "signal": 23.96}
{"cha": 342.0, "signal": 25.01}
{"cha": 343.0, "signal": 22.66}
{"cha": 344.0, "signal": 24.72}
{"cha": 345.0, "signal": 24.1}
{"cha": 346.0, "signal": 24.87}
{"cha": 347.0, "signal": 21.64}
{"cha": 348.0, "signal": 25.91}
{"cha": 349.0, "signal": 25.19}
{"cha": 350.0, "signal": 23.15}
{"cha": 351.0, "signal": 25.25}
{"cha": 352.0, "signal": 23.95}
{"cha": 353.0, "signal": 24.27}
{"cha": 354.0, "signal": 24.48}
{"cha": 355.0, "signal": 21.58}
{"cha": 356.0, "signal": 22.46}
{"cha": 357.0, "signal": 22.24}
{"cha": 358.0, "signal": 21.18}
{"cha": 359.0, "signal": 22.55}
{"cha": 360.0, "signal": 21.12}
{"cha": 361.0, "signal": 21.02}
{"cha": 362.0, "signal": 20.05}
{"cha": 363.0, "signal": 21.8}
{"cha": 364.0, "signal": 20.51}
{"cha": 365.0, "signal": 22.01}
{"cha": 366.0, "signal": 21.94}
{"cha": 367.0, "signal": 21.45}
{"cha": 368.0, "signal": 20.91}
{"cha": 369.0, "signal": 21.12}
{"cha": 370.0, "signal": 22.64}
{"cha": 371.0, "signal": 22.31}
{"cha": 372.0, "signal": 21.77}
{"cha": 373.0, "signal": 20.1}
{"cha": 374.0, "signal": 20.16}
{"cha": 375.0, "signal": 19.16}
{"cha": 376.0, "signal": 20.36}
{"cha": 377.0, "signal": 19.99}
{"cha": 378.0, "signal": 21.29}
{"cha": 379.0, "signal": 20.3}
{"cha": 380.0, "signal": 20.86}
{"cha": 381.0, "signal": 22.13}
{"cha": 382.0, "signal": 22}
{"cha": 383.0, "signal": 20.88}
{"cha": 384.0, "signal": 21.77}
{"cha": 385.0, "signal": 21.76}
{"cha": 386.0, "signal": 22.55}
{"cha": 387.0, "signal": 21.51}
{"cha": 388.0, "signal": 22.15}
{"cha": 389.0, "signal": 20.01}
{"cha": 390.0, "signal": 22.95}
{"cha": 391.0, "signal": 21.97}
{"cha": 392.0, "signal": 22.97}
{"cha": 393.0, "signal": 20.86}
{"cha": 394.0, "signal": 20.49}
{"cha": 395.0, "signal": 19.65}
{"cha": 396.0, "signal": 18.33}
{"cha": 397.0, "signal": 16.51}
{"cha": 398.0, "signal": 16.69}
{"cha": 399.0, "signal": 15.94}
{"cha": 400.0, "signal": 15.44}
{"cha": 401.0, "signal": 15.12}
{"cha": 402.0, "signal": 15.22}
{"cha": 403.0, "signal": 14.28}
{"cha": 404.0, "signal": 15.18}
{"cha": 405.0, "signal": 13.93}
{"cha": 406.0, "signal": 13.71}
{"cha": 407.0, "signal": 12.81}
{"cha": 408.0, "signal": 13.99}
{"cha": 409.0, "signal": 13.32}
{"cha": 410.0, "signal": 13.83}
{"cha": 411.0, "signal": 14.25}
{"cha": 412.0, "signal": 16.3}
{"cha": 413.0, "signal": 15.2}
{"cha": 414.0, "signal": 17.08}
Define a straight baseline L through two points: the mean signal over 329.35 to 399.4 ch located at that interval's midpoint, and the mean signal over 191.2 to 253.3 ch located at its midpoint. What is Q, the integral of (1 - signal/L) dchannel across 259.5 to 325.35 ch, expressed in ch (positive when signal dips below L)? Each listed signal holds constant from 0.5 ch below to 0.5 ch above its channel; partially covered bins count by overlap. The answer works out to 5.3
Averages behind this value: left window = 55.4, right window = 22.1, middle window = 35.6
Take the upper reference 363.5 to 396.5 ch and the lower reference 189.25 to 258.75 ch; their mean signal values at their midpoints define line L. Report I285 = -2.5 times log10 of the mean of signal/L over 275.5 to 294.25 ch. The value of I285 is 0.16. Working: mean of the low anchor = 54.6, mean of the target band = 35.7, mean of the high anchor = 21.2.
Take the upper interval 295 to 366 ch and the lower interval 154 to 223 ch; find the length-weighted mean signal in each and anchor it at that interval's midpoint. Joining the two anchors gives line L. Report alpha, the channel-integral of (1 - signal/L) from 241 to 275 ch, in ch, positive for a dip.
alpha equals 2.8 ch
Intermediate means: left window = 61.7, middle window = 41.9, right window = 28.4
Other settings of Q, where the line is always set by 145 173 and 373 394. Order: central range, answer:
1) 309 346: 4.76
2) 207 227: -2.62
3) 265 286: 3.15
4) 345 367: 3.15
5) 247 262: 0.97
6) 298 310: -0.06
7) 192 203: 1.01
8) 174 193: -1.88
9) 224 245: -3.86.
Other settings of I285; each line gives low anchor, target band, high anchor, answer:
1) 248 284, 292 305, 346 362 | -0.164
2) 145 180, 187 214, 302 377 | 0.067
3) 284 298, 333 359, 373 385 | 0.136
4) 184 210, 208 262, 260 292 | -0.188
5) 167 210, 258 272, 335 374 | 0.148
